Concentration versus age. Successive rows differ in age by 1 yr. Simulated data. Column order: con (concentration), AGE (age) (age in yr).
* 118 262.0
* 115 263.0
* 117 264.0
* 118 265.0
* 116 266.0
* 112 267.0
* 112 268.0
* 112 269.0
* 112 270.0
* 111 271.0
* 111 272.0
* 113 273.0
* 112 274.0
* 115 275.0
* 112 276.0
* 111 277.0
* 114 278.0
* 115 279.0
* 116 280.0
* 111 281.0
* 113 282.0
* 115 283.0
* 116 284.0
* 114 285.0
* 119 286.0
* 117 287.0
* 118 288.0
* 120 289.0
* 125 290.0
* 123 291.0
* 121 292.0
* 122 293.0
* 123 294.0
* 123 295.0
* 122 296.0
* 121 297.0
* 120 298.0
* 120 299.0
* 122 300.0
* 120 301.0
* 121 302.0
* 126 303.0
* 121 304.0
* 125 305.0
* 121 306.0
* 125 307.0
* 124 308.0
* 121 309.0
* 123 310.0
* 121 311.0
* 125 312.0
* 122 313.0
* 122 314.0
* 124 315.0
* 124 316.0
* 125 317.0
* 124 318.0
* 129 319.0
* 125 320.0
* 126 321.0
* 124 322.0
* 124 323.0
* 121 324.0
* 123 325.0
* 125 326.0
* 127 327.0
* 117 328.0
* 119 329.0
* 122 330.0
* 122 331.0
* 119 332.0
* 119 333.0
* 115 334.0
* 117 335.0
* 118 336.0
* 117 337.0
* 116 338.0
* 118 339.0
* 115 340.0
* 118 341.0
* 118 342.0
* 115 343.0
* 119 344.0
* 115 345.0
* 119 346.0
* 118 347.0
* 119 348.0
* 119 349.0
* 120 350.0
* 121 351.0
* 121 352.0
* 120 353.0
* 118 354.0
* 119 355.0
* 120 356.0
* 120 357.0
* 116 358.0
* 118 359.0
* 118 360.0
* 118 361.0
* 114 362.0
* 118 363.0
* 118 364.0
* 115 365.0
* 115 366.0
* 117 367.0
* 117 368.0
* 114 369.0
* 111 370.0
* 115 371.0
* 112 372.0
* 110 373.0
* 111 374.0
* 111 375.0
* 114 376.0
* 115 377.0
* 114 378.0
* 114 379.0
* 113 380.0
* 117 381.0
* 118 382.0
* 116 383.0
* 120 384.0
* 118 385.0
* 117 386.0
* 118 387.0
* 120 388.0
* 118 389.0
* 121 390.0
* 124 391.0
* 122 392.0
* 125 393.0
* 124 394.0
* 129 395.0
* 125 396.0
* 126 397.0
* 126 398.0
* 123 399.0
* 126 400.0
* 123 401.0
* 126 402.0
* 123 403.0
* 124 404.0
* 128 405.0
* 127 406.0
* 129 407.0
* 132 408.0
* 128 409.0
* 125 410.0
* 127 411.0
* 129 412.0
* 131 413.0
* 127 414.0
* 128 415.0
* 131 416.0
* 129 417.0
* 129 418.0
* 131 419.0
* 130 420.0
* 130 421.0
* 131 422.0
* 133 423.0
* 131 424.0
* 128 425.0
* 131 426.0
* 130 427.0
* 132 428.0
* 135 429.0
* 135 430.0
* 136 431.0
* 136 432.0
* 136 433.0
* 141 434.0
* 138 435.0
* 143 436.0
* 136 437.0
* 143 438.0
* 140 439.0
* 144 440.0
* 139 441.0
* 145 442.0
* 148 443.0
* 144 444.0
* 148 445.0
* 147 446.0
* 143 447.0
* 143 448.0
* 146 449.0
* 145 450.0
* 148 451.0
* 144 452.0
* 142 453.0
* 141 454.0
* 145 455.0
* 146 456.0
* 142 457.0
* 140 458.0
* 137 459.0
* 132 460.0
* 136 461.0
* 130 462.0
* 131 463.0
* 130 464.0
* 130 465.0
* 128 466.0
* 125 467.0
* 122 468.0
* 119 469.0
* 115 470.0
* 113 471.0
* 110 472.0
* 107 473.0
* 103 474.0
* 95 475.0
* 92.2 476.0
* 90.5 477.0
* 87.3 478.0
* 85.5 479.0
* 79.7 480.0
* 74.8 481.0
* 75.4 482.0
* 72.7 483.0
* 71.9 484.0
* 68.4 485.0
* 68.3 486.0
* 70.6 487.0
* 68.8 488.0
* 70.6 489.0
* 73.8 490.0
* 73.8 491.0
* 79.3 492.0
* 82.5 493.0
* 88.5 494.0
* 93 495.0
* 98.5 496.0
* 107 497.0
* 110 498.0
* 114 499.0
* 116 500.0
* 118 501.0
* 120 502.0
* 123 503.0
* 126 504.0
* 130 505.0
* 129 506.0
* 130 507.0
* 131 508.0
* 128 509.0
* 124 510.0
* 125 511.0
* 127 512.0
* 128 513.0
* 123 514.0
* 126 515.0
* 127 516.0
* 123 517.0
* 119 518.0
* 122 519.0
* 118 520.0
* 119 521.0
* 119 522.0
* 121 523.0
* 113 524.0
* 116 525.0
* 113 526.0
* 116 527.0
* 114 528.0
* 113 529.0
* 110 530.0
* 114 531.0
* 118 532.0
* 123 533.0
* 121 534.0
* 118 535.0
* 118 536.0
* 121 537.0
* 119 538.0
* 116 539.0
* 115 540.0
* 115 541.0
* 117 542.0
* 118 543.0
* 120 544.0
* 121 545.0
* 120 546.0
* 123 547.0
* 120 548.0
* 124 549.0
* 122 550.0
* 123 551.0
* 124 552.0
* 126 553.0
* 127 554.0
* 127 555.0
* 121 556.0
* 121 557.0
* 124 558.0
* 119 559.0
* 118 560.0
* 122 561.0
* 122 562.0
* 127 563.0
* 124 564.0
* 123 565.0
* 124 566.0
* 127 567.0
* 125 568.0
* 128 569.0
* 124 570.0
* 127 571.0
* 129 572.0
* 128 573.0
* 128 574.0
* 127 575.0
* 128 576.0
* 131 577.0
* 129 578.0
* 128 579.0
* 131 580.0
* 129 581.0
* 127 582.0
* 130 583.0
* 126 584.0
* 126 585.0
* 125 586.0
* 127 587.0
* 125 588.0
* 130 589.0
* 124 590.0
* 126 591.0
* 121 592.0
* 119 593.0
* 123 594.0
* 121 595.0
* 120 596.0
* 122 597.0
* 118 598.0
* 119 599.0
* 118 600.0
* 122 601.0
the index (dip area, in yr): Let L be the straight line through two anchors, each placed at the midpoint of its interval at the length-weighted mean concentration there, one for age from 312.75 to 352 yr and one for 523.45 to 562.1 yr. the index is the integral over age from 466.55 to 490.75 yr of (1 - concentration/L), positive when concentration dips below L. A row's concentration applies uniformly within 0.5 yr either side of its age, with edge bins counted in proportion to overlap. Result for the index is 6.0 yr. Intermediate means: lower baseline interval 121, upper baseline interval 119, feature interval 89.7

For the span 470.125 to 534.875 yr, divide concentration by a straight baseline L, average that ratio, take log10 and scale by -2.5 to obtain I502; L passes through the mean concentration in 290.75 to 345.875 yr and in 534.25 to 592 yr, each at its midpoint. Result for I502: 0.17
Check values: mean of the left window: 121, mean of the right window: 124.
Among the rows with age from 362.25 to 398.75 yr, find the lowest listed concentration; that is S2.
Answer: 110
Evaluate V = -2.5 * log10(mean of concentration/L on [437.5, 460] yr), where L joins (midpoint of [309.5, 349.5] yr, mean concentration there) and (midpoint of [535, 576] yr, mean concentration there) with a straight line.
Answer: -0.18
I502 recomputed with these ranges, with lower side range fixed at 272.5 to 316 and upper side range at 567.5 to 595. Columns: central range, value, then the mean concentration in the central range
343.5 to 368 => 0.03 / 118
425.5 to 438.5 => -0.11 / 136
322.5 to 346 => 0.01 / 119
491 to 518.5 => 0.08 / 116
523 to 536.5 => 0.08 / 116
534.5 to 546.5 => 0.07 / 118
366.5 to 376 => 0.08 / 113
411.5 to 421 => -0.06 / 129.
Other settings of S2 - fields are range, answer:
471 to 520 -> 68.3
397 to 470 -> 115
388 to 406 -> 118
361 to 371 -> 111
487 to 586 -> 68.8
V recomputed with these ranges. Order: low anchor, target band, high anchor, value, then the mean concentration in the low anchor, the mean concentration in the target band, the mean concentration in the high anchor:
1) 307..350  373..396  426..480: 0.063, 121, 118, 130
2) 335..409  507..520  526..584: -0.030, 119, 125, 122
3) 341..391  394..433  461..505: -0.174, 117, 129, 99.8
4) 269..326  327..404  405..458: 0.086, 120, 118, 136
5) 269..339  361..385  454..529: 0.014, 120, 115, 111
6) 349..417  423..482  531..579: -0.063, 120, 129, 123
